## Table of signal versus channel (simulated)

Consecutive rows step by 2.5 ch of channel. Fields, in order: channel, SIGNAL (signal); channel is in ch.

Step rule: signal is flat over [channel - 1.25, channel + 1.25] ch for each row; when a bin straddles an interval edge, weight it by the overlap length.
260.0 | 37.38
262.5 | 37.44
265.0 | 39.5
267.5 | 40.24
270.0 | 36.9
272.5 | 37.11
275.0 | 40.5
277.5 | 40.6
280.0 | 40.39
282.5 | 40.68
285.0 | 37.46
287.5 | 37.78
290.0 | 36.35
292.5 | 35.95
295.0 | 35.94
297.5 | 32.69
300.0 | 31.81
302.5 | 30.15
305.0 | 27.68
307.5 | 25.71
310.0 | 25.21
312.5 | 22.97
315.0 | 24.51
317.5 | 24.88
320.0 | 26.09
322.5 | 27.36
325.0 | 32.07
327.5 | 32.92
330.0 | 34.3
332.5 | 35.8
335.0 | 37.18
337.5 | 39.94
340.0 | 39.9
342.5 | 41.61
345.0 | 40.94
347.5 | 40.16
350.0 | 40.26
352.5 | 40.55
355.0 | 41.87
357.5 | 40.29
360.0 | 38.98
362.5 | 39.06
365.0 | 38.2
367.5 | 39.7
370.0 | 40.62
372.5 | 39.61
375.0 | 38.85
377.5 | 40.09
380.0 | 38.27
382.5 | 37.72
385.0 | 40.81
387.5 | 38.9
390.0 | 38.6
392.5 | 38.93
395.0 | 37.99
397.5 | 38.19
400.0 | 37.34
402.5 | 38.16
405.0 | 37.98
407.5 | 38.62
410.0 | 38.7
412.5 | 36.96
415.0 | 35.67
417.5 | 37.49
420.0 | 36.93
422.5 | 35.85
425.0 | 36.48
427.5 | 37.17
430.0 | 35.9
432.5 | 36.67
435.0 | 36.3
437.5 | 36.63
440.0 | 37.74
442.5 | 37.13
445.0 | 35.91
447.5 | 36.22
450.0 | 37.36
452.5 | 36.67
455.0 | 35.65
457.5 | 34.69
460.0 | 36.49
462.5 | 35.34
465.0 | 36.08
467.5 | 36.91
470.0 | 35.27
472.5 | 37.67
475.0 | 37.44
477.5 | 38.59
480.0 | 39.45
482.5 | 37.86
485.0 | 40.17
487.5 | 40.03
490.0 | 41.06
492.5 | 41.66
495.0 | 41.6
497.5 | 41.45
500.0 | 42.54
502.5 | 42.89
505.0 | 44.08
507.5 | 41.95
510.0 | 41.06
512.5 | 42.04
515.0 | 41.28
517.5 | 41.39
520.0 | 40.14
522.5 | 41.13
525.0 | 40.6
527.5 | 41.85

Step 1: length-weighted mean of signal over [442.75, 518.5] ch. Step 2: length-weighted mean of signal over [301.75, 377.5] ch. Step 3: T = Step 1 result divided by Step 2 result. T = 1.1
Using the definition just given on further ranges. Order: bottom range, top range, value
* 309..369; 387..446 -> 1.06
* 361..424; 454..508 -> 1.02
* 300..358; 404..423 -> 1.12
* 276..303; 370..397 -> 1.07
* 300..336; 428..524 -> 1.33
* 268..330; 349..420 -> 1.18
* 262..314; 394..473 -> 1.06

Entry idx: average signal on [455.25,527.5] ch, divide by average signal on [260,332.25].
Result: 1.2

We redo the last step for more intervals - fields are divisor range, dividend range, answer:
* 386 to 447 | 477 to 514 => 1.10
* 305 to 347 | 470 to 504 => 1.25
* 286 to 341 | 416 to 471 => 1.15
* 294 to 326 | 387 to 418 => 1.35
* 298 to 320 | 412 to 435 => 1.36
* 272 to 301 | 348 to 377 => 1.07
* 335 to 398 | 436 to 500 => 0.96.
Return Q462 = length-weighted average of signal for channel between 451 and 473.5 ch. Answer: 36.1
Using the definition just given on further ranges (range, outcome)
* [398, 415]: 37.8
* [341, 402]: 39.5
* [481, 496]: 40.4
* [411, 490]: 37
